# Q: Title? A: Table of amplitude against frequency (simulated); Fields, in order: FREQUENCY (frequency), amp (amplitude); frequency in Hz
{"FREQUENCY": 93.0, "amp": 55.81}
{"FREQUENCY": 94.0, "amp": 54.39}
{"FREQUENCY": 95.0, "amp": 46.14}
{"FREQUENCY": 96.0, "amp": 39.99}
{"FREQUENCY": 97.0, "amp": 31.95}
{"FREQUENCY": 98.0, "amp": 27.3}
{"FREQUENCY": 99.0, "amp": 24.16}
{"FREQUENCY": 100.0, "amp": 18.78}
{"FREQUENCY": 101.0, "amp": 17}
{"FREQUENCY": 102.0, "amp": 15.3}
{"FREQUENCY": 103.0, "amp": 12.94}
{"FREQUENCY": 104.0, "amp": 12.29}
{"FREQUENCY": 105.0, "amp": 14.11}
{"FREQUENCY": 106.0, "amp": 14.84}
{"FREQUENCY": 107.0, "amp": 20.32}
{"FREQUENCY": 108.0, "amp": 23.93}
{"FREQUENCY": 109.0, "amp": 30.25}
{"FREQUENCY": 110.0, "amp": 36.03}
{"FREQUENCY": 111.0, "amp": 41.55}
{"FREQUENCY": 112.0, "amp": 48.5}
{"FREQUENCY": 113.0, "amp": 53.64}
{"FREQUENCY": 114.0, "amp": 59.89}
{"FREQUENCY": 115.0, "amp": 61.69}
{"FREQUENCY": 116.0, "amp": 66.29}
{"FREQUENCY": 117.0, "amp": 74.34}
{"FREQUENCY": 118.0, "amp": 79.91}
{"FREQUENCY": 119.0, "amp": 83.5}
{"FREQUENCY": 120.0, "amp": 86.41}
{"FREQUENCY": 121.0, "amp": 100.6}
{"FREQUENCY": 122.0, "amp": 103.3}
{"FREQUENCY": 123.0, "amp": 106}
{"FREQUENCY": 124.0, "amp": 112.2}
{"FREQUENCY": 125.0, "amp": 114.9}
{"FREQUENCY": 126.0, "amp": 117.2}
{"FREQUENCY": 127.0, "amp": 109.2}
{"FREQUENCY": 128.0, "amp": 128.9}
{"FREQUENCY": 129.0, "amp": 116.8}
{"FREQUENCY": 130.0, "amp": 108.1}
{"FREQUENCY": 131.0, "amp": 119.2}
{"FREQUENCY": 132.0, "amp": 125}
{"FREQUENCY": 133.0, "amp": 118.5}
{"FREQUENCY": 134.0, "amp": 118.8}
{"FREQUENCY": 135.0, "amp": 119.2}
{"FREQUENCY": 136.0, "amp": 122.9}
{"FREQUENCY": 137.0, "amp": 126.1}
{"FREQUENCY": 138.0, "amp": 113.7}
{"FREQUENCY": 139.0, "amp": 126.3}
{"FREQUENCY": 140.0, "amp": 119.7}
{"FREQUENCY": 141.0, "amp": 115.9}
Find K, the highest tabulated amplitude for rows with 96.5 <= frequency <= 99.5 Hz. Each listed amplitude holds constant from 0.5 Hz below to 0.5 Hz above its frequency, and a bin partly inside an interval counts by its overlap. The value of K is 31.95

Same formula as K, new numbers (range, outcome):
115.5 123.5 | 106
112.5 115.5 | 61.69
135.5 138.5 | 126.1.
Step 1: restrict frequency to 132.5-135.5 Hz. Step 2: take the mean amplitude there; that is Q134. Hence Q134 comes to 119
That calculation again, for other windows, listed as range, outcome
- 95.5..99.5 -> 30.9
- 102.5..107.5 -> 14.9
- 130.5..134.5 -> 120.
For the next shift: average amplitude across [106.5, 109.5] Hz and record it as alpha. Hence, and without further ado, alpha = 24.8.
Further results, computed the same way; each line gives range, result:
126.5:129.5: 118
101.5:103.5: 14.1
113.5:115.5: 60.8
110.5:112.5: 45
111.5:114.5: 54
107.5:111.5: 32.9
